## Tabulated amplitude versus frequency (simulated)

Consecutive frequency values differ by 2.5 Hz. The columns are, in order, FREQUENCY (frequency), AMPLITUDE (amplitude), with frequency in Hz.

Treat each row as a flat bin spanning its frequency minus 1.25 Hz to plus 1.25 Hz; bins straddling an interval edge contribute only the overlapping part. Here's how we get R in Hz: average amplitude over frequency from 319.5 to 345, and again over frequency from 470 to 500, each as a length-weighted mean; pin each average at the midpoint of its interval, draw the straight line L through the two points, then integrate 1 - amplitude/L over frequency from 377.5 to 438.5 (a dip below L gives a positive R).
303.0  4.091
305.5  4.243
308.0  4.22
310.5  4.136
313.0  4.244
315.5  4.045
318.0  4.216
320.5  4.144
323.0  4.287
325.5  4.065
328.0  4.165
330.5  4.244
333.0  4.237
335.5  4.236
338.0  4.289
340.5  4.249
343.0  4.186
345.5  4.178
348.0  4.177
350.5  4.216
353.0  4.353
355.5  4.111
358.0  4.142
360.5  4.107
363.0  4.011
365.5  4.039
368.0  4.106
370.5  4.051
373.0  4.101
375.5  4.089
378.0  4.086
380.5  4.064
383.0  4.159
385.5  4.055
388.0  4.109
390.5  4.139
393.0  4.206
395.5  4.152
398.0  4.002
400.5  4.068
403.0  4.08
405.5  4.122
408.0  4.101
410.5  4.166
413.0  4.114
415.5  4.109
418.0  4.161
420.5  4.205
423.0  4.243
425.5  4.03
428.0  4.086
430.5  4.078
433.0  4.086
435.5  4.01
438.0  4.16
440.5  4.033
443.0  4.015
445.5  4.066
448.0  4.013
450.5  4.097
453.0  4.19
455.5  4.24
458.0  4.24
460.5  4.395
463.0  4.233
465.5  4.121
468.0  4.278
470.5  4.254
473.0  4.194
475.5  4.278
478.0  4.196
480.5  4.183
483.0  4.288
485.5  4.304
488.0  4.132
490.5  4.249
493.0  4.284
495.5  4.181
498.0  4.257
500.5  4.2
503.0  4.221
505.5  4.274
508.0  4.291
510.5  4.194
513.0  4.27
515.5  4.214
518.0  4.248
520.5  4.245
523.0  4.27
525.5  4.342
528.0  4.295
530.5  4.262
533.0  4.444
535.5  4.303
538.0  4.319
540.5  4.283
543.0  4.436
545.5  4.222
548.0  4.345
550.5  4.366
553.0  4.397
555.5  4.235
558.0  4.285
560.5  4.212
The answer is 1.6 Hz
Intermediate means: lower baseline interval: 4.21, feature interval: 4.11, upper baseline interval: 4.23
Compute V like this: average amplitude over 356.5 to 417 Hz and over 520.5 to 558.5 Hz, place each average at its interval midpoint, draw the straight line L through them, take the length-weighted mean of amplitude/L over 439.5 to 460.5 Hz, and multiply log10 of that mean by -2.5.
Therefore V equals 0.02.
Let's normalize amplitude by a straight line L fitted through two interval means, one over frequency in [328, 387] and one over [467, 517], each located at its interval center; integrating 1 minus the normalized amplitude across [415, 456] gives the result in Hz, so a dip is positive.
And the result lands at 0.9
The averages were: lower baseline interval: 4.15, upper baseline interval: 4.24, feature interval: 4.1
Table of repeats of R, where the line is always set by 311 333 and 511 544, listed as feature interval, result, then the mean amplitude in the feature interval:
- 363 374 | 0.4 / 4.07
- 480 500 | 0.2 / 4.24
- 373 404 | 0.9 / 4.1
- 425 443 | 0.8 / 4.07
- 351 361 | 0.0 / 4.19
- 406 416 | 0.3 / 4.12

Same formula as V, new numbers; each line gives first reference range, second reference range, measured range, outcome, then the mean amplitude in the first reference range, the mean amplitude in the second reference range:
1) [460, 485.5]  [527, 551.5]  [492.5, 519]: 0.01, 4.24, 4.33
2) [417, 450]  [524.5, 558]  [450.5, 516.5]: -0.01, 4.09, 4.33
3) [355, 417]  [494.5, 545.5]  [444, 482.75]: 0.00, 4.1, 4.28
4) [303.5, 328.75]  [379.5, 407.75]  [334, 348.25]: -0.02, 4.17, 4.11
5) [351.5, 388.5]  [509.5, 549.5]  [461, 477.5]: 0.00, 4.11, 4.29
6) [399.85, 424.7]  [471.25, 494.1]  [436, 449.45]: 0.03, 4.14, 4.23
